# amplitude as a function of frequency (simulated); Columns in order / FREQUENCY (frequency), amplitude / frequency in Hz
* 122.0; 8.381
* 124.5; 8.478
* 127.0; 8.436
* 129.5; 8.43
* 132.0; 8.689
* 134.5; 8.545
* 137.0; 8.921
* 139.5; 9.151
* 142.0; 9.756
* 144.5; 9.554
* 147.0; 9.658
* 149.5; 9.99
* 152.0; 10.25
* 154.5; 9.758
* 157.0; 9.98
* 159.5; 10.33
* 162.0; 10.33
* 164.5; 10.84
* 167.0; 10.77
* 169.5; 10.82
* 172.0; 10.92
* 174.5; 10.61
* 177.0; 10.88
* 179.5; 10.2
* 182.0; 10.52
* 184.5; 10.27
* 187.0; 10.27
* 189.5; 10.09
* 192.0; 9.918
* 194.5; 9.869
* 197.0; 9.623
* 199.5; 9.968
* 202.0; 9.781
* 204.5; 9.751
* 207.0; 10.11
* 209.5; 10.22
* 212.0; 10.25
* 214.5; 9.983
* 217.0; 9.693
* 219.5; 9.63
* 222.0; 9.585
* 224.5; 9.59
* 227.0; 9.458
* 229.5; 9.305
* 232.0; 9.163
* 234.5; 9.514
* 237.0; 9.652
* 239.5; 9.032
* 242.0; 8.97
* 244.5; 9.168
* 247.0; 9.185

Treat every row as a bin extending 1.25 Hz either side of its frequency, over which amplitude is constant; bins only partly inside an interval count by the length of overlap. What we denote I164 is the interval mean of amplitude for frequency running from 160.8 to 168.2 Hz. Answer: 10.6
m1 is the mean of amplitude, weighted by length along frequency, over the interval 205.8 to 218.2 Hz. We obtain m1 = 10.1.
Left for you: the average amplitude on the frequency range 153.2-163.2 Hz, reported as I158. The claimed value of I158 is 10.1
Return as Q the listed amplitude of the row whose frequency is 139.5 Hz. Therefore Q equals 9.151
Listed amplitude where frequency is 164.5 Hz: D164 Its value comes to 10.84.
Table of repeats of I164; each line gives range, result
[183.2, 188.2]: 10.3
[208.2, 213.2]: 10.2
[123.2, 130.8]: 8.45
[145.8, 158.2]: 9.93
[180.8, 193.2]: 10.2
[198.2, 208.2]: 9.9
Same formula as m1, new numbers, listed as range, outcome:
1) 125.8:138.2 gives 8.6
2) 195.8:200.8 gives 9.8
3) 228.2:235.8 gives 9.33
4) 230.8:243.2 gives 9.27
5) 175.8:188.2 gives 10.4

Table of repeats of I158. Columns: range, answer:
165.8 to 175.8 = 10.8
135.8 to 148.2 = 9.41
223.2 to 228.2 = 9.53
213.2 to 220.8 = 9.77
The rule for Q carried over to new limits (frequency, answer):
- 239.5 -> 9.032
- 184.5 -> 10.27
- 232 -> 9.163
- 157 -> 9.98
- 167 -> 10.77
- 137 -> 8.921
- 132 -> 8.689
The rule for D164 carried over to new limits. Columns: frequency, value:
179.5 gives 10.2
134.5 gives 8.545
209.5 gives 10.22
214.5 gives 9.983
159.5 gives 10.33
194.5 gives 9.869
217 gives 9.693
